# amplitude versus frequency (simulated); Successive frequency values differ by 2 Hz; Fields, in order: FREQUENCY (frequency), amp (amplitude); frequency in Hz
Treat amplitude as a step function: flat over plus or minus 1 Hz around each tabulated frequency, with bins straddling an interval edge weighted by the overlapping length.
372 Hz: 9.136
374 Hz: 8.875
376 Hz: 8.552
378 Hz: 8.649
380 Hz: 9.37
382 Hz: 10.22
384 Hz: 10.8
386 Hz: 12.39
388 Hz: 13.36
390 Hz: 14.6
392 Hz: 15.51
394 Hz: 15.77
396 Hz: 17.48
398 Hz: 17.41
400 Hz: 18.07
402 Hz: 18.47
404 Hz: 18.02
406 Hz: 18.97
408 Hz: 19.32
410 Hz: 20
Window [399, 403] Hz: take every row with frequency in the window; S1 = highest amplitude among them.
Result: 18.47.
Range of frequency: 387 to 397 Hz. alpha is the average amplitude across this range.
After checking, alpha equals 15.3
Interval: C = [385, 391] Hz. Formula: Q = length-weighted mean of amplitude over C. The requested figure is 13.5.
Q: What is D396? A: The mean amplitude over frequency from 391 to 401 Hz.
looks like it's 16.8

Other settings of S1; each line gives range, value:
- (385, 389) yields 13.36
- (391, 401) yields 18.07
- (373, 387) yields 12.39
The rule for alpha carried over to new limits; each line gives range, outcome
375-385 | 9.52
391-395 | 15.6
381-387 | 11.1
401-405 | 18.2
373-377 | 8.71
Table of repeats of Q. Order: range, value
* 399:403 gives 18.3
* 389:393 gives 15.1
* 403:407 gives 18.5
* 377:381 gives 9.01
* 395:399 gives 17.4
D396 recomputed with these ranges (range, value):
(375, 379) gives 8.6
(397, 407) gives 18.2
